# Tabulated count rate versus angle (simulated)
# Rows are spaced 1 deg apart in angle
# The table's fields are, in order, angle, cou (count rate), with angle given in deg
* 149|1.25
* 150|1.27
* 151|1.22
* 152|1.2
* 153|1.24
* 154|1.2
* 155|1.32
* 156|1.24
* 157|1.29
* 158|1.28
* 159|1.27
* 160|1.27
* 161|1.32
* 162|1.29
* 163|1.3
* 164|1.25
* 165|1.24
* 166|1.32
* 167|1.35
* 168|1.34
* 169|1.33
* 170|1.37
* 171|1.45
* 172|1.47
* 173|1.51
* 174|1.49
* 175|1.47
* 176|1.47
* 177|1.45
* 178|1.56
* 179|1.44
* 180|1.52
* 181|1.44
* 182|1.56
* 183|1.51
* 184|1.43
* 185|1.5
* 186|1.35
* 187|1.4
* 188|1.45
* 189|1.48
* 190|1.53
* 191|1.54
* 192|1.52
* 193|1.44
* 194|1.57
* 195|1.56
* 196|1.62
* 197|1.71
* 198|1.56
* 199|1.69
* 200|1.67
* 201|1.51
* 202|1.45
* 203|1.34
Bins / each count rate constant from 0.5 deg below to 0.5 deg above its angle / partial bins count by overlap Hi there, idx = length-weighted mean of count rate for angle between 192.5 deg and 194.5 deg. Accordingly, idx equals 1.5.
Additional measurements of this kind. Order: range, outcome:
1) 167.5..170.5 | 1.35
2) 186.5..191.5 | 1.48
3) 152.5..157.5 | 1.26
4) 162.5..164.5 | 1.27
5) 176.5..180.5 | 1.49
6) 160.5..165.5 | 1.28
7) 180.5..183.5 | 1.5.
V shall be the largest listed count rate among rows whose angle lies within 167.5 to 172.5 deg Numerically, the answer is 1.47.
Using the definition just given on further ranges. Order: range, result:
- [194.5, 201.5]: 1.71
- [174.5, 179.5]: 1.56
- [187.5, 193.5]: 1.54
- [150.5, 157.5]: 1.32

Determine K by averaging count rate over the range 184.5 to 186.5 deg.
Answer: 1.43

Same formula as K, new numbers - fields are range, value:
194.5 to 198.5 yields 1.61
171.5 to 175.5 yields 1.48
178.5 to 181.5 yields 1.47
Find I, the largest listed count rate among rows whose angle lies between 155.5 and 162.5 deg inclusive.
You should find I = 1.32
